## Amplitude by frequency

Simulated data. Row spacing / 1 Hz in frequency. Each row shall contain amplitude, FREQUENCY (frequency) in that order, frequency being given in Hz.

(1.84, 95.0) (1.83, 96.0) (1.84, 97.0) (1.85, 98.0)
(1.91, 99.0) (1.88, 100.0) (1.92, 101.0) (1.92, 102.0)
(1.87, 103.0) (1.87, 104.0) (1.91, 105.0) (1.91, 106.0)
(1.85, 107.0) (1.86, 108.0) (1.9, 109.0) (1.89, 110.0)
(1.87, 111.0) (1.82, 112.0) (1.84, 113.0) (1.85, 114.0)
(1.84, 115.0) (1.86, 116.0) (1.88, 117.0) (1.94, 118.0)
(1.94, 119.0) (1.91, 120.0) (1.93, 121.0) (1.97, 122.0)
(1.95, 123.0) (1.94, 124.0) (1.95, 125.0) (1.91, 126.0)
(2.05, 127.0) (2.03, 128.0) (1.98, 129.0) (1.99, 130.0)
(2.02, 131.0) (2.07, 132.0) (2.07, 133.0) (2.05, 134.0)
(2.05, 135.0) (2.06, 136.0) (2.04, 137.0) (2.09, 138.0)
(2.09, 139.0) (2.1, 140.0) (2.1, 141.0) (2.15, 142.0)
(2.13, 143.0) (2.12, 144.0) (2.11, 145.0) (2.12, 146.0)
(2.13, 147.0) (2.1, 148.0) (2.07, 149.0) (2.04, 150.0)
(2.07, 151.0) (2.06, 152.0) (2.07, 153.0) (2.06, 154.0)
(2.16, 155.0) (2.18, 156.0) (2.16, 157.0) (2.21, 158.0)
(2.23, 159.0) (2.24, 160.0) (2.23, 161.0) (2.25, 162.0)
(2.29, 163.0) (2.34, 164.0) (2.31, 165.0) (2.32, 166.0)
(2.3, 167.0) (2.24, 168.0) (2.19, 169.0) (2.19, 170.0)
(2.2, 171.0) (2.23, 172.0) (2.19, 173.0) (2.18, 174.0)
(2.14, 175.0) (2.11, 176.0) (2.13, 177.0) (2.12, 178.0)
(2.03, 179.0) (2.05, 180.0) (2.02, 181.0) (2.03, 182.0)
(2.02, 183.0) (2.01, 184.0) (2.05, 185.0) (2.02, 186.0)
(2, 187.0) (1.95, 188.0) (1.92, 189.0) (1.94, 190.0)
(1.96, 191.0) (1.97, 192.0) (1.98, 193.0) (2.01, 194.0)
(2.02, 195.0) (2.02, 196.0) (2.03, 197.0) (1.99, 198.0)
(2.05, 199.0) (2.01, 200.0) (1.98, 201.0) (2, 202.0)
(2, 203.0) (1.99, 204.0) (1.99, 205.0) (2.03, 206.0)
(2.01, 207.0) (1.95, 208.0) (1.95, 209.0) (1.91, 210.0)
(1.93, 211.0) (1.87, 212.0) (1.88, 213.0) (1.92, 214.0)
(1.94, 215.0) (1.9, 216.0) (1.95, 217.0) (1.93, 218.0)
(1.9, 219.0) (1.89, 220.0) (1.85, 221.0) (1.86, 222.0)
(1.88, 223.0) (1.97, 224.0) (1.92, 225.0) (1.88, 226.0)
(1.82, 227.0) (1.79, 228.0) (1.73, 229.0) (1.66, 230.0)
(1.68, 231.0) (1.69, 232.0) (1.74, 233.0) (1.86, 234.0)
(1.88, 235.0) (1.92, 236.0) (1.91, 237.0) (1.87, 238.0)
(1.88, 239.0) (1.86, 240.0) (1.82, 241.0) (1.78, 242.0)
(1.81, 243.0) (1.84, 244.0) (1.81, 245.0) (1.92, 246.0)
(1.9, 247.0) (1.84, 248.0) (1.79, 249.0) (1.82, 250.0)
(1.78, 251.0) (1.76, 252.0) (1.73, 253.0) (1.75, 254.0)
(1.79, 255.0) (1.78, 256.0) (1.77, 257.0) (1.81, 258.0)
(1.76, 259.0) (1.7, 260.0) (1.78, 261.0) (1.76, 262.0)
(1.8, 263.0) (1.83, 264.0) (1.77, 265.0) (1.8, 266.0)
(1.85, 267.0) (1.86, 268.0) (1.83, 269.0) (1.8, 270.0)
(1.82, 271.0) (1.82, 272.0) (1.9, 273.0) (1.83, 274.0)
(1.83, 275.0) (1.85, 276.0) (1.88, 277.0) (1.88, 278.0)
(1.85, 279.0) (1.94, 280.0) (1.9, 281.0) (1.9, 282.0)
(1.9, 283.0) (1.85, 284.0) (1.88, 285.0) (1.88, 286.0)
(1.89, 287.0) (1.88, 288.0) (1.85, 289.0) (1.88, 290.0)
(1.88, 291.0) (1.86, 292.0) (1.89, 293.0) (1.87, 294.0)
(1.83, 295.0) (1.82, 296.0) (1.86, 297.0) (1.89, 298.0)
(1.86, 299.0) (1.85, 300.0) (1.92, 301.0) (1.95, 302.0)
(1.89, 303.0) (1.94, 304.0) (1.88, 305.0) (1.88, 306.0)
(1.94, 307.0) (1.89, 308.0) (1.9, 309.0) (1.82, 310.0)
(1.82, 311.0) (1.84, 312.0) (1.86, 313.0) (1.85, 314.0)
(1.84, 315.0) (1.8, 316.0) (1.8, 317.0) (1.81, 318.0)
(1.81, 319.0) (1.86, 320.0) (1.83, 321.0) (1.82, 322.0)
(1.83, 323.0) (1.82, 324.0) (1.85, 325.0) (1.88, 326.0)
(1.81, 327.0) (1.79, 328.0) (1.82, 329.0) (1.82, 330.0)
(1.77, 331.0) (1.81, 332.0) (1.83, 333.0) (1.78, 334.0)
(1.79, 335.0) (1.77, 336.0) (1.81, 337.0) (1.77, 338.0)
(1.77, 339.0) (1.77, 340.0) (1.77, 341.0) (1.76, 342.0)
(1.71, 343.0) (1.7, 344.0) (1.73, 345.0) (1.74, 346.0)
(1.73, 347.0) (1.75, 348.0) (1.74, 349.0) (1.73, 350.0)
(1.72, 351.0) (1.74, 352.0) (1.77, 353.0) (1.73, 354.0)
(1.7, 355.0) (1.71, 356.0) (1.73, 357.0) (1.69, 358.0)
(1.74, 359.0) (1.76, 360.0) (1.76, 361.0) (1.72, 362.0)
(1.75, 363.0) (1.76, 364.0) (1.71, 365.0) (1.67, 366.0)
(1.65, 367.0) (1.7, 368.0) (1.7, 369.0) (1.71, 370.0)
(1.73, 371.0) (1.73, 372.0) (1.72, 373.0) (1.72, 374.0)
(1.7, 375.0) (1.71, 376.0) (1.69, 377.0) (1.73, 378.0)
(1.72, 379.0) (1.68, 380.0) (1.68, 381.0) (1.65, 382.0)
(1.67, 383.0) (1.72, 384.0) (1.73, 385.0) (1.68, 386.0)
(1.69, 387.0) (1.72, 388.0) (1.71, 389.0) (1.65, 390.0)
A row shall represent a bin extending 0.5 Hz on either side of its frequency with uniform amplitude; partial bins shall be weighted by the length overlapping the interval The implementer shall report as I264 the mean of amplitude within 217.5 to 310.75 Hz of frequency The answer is 1.84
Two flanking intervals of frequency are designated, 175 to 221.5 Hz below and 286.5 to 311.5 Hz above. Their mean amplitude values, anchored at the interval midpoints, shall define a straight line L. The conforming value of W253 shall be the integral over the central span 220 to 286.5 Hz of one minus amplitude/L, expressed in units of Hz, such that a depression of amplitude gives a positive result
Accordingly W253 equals 3.4 Hz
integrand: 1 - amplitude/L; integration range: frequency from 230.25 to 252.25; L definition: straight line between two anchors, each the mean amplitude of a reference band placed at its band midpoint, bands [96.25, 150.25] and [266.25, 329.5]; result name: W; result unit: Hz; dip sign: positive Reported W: 0.8 Hz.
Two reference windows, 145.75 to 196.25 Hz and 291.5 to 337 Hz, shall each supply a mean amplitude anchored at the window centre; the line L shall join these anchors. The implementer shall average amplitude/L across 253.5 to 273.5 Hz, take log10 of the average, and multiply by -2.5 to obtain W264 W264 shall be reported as 0.08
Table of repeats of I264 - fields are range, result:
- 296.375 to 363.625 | 1.8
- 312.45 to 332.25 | 1.82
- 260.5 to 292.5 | 1.85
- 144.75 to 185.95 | 2.15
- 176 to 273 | 1.89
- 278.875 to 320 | 1.87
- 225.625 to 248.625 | 1.82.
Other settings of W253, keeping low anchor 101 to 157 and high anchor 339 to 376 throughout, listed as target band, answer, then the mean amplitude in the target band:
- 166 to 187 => -2.0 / 2.12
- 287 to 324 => -1.5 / 1.86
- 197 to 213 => -0.6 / 1.98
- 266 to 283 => -0.3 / 1.86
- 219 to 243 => 0.5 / 1.83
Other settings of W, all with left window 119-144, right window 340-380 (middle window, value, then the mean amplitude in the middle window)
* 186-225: -0.6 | 1.96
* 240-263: 0.9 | 1.8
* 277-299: -0.7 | 1.88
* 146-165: -1.6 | 2.16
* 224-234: 0.6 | 1.78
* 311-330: -0.6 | 1.83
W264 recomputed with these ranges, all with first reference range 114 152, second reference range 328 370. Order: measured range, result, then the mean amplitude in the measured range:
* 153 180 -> -0.113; 2.2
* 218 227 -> 0.009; 1.89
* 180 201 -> -0.029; 2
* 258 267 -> 0.045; 1.78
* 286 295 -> -0.031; 1.87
